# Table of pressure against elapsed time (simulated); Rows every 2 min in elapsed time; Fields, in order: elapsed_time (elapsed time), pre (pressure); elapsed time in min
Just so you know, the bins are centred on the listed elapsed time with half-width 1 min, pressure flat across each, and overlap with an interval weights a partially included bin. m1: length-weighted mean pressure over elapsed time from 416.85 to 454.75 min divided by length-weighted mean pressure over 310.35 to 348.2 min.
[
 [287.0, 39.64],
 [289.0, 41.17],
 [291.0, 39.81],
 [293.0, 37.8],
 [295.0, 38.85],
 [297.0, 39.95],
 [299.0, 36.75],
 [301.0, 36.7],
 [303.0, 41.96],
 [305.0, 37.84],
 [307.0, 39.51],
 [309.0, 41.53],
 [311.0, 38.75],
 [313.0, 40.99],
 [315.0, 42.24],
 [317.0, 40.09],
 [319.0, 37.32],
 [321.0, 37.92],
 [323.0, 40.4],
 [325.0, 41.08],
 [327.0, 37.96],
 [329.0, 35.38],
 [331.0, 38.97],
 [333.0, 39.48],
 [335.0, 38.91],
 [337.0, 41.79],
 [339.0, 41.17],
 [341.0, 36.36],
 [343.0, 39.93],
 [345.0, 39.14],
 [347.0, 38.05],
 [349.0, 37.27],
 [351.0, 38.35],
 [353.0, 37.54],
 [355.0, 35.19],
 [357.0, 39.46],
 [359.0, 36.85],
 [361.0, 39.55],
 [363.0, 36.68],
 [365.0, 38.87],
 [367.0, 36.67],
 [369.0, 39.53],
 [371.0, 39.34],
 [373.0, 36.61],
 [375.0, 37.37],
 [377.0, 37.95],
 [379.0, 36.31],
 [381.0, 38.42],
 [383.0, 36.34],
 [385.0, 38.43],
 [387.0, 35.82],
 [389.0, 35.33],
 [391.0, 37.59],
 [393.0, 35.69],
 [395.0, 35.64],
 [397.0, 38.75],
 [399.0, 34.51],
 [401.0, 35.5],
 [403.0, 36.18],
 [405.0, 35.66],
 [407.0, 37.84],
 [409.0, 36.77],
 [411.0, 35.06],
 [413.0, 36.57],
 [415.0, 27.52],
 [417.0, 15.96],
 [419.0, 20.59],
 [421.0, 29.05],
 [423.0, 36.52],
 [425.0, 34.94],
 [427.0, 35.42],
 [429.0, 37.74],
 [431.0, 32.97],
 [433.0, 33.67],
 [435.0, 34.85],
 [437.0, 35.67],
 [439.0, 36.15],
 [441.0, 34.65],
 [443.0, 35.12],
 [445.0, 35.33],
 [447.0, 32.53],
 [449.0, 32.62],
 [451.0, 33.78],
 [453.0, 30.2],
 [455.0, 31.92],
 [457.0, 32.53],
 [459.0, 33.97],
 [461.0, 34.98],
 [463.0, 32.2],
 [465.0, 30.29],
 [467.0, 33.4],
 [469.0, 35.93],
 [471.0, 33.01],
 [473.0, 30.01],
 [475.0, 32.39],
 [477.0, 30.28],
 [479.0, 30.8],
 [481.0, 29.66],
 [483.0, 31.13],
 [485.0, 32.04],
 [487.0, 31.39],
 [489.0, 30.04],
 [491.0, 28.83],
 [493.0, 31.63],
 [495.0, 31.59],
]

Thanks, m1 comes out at 0.84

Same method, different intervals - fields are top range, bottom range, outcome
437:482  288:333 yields 0.84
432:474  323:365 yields 0.87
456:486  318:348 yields 0.83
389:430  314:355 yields 0.87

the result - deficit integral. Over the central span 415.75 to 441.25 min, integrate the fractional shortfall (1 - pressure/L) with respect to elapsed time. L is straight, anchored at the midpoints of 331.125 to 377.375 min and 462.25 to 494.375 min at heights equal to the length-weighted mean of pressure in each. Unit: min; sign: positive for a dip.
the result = 1.6 min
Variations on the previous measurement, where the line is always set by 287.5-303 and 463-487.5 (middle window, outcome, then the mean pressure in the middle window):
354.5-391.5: -1.7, 37.5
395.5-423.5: 1.5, 32.6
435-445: -0.7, 35.3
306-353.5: -2.0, 39.2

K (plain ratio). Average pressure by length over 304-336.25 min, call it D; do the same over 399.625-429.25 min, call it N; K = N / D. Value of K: 0.8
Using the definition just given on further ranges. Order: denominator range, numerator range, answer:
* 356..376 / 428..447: 0.92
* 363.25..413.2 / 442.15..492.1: 0.87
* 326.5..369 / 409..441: 0.85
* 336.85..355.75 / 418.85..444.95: 0.89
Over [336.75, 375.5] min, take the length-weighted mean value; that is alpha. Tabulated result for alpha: 38.2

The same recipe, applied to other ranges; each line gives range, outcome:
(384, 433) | 34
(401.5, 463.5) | 33.2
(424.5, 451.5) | 34.7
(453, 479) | 32.4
